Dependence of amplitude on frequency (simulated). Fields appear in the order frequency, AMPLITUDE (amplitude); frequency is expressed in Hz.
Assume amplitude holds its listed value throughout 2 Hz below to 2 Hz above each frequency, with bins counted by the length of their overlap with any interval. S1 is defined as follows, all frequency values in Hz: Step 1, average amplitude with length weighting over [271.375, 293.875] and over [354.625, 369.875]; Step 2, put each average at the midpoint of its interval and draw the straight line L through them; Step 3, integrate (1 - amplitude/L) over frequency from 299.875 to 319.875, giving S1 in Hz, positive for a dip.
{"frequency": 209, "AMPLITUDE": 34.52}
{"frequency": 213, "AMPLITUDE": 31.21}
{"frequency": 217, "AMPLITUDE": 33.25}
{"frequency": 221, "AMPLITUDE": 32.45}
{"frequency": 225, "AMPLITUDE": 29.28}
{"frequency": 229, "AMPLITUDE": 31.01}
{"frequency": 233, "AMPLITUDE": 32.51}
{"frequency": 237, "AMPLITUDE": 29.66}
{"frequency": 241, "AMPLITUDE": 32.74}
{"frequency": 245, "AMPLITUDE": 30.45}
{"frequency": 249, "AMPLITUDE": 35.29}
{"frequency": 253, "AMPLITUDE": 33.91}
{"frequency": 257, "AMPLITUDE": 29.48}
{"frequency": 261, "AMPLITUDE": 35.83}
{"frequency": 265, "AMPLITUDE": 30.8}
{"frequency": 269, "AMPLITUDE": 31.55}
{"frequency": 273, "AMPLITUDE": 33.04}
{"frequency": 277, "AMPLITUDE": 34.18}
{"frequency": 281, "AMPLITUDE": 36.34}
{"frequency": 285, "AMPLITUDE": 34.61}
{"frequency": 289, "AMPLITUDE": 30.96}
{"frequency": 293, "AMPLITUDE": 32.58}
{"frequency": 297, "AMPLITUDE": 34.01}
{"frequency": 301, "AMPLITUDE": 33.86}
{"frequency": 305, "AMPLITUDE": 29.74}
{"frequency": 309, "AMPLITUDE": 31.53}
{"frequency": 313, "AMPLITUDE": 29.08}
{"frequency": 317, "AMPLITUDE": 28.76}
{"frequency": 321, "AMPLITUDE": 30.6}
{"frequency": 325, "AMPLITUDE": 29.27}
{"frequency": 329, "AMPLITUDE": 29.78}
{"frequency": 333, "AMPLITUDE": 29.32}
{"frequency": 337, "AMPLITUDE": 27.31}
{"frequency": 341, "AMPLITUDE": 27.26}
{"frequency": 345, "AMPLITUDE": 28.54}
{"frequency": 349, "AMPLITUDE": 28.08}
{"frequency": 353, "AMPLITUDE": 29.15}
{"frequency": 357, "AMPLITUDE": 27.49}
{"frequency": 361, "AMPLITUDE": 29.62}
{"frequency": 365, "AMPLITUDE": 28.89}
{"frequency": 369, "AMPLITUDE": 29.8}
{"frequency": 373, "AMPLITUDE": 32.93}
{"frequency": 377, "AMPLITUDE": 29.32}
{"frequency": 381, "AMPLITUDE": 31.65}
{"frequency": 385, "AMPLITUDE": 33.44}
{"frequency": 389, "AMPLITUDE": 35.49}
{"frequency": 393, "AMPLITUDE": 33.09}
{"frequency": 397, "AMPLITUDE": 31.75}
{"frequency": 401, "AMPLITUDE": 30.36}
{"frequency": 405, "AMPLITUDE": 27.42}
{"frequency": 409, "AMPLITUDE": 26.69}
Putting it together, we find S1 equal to 1.0 Hz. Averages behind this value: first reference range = 33.7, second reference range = 28.9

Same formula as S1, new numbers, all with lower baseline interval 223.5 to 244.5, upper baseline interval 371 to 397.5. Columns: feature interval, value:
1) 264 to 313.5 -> -1.61 Hz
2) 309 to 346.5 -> 3.47 Hz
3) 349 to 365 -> 1.79 Hz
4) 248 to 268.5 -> -1.02 Hz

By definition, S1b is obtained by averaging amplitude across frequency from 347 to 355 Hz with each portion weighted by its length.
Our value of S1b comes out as 28.6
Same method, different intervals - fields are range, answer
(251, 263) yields 33.1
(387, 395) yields 34.3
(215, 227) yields 31.7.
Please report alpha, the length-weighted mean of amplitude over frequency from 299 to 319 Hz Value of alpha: 30.6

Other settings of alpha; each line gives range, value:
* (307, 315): 30.3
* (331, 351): 28.1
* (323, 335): 29.5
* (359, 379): 30.1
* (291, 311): 32.3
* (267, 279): 32.9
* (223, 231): 30.1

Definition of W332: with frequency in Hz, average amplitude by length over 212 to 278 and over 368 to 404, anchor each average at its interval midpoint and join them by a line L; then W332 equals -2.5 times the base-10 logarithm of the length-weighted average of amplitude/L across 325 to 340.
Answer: 0.12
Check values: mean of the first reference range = 32.1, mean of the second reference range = 31.9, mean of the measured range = 28.8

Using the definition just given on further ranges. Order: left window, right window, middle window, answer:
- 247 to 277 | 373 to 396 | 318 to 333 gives 0.105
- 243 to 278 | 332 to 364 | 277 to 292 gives -0.080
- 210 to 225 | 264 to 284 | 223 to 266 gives 0.025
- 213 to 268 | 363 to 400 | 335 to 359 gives 0.140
